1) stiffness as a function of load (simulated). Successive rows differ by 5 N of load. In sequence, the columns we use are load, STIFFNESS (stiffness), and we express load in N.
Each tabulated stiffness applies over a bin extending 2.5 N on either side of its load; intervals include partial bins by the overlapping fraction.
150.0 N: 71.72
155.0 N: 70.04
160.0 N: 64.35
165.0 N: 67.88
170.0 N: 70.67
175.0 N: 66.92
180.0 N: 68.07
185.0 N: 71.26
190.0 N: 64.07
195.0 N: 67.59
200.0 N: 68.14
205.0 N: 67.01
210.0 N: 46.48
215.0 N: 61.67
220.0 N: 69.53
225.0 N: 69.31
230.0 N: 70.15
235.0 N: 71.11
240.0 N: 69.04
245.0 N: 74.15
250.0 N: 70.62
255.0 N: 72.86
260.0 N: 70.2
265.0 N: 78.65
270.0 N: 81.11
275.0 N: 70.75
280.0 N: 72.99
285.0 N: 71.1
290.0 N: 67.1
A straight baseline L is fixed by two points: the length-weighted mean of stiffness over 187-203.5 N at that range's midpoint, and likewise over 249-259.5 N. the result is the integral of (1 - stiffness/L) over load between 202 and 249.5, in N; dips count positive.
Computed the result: 1.8 N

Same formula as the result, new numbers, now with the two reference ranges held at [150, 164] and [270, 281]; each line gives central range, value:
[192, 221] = 3.03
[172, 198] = 0.67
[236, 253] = 0.24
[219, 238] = 0.40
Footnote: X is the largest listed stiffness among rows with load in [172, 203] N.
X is 71.26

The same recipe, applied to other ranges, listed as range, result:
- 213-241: 71.11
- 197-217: 68.14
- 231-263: 74.15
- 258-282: 81.11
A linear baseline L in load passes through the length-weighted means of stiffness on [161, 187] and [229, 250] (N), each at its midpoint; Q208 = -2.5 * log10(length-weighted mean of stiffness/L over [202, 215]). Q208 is 0.20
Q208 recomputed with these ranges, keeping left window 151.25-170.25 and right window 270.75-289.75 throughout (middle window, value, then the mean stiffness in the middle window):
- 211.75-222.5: 0.09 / 64.3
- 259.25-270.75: -0.08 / 77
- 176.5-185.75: 0.00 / 69.1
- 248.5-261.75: 0.00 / 71.3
